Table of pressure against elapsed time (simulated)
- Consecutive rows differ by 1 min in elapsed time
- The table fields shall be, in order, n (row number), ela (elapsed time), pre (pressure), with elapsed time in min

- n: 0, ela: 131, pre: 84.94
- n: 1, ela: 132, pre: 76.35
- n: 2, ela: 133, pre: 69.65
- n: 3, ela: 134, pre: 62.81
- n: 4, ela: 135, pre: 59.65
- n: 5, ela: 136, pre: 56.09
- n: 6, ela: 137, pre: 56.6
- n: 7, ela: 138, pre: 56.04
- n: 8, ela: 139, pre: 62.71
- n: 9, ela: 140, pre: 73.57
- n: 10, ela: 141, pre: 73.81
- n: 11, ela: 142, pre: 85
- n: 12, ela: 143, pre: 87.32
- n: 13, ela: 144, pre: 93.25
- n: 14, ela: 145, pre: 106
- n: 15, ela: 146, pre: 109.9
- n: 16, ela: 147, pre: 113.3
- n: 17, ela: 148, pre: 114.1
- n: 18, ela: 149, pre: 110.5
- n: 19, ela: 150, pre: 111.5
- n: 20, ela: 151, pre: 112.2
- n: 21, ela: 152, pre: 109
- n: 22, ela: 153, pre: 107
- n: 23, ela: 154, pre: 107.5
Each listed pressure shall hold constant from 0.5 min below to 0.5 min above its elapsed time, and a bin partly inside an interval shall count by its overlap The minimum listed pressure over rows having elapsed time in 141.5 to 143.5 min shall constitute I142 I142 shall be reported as 85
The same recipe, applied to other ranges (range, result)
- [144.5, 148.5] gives 106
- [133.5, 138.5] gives 56.04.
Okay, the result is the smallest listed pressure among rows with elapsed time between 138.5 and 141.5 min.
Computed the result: 62.71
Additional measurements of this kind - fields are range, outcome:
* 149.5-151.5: 111.5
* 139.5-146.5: 73.57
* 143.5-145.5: 93.25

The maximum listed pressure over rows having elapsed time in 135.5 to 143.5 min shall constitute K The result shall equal 87.32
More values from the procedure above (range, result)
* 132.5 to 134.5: 69.65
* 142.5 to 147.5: 113.3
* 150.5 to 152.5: 112.2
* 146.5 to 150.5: 114.1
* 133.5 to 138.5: 62.81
